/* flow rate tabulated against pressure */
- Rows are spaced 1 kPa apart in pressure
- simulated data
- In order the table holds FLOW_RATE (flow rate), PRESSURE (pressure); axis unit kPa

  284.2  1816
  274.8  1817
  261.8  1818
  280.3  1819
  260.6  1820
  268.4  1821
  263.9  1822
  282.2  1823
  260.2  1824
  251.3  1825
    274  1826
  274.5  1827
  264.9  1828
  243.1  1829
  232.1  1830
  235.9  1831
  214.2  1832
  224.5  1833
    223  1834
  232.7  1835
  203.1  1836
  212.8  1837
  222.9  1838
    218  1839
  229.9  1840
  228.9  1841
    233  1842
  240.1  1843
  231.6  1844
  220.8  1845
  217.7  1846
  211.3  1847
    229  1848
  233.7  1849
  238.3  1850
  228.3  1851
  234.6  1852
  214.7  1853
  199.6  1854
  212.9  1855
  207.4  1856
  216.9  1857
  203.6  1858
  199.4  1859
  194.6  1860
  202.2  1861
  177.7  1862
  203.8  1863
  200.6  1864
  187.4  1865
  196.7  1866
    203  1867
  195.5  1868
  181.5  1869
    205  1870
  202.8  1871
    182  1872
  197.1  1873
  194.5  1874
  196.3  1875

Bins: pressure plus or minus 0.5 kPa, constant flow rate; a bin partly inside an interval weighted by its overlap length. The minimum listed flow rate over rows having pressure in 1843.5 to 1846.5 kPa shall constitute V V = 217.7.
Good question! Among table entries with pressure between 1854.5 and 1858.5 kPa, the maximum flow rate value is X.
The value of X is 216.9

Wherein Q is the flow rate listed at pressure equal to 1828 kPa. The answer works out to 264.9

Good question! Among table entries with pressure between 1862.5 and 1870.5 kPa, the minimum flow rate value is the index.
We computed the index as 181.5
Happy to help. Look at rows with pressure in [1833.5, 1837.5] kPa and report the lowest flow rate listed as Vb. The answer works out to 203.1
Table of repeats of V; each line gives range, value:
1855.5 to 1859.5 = 199.4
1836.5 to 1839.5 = 212.8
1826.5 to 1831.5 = 232.1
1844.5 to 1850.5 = 211.3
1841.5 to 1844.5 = 231.6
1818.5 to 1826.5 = 251.3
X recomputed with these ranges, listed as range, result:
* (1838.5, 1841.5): 229.9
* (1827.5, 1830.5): 264.9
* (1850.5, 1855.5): 234.6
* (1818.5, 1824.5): 282.2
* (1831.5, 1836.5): 232.7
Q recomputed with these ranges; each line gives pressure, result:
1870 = 205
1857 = 216.9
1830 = 232.1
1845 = 220.8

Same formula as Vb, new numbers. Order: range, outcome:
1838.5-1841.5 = 218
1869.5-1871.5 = 202.8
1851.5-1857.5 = 199.6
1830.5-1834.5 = 214.2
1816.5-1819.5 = 261.8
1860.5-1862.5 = 177.7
